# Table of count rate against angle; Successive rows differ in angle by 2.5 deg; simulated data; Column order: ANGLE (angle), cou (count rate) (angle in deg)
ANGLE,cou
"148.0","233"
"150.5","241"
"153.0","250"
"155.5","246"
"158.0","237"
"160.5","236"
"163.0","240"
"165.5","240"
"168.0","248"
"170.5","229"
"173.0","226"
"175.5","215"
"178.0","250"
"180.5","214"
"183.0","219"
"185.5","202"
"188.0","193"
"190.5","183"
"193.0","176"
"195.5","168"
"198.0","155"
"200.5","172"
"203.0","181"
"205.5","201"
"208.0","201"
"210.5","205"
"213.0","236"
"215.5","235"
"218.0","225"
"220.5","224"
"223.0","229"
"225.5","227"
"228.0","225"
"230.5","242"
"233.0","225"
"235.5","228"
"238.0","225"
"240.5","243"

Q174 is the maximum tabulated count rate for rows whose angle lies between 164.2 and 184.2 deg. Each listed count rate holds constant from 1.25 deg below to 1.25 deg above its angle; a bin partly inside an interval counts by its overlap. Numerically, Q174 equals 250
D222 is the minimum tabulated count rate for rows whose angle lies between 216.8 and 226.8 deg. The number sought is 224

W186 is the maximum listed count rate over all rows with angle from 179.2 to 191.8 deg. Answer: 219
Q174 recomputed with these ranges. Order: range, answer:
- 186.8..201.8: 193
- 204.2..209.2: 201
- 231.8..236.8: 228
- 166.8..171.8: 248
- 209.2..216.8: 236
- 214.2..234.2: 242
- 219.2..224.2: 229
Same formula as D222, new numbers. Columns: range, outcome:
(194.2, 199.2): 155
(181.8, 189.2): 193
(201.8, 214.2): 181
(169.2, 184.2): 214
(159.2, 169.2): 236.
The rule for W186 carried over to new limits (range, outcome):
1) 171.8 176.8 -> 226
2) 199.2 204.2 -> 181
